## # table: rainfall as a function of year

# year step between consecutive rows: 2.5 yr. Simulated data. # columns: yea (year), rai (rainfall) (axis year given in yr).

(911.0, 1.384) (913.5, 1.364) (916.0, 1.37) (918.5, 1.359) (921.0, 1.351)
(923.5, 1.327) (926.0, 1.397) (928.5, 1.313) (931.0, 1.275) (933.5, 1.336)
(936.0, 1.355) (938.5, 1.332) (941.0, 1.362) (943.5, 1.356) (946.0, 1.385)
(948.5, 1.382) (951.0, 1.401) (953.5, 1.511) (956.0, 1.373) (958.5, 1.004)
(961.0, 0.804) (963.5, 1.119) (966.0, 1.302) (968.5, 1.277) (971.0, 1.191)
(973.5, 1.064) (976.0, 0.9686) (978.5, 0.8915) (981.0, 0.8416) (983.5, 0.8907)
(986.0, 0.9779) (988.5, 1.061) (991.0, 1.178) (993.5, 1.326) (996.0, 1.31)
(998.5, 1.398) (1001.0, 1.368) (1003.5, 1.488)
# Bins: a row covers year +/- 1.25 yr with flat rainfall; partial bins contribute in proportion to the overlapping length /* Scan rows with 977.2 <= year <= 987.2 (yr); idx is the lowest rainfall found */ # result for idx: 0.8416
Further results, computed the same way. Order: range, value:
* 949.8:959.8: 1.004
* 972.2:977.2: 0.9686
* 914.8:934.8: 1.275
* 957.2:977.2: 0.804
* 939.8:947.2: 1.356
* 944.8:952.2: 1.382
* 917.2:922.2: 1.351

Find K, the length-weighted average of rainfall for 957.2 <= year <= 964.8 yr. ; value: 0.98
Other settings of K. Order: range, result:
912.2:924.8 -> 1.35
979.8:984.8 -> 0.868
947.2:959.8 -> 1.33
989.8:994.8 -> 1.25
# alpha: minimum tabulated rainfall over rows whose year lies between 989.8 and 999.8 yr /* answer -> 1.178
